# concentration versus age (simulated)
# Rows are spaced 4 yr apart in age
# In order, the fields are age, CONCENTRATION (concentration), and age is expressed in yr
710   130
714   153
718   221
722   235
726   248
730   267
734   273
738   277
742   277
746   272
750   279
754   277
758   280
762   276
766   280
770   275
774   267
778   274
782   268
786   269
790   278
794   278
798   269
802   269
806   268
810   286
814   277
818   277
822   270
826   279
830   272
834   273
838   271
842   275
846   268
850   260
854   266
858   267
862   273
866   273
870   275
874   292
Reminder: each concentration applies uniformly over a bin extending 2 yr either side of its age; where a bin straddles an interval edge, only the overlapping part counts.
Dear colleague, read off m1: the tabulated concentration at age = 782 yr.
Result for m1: 268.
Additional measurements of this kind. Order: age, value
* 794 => 278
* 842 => 275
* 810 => 286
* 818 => 277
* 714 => 153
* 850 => 260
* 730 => 267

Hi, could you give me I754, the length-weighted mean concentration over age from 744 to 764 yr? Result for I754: 277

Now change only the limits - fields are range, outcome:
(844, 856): 265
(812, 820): 277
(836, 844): 273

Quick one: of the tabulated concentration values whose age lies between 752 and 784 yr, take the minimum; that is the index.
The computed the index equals 267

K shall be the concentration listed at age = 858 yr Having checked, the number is 267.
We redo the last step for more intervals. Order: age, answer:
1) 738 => 277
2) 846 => 268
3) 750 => 279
